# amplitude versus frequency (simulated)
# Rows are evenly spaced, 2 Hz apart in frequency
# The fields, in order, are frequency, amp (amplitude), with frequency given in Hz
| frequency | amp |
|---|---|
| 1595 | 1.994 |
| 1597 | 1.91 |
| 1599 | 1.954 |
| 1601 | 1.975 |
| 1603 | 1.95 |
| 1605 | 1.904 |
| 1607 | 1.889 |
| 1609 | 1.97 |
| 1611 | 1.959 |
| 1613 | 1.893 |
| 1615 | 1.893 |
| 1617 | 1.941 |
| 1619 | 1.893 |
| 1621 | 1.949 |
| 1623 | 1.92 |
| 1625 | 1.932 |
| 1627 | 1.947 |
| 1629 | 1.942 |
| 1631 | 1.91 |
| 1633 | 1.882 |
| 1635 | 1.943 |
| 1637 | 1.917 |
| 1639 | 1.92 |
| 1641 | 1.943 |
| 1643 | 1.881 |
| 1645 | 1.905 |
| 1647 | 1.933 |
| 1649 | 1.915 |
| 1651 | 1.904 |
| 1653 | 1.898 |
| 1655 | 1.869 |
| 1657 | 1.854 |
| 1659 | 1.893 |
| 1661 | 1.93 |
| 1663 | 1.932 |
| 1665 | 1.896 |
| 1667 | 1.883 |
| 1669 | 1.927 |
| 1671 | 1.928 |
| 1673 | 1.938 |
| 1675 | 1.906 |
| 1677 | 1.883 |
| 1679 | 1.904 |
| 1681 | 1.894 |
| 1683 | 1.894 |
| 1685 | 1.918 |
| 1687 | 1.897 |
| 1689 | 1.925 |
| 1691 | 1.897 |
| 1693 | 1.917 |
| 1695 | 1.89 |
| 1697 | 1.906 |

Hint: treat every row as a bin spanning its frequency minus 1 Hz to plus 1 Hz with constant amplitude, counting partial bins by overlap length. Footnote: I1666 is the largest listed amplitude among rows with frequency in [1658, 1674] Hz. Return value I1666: 1.938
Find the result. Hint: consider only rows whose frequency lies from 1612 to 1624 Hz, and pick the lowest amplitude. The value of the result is 1.893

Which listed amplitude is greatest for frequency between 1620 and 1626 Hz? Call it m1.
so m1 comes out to 1.949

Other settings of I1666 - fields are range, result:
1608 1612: 1.97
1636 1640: 1.92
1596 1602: 1.975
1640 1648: 1.943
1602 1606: 1.95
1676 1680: 1.904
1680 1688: 1.918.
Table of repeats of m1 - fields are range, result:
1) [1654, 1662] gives 1.93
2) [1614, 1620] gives 1.941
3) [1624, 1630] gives 1.947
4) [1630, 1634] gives 1.91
